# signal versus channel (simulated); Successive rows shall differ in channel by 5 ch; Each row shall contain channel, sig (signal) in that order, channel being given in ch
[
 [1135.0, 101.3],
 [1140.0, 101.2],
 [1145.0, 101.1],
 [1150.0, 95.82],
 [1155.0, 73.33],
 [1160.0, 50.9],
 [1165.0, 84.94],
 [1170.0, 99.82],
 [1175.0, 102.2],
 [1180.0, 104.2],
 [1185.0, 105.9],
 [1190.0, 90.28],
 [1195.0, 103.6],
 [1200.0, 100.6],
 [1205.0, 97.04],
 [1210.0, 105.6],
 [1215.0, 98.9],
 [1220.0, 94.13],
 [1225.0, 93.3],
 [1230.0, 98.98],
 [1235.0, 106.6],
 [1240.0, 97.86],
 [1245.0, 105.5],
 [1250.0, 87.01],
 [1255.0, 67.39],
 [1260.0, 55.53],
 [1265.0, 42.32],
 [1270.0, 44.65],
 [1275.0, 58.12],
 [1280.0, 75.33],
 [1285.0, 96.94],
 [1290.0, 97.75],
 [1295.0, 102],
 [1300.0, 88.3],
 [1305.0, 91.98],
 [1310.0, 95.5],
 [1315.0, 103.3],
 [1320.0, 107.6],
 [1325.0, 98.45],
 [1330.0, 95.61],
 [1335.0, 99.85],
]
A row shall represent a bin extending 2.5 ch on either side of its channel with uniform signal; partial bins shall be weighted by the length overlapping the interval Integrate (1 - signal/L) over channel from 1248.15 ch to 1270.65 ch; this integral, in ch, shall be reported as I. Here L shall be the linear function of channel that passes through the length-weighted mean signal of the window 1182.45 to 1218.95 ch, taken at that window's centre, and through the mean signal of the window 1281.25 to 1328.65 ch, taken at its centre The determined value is 8.8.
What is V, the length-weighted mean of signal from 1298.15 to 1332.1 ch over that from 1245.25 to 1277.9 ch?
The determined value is 1.56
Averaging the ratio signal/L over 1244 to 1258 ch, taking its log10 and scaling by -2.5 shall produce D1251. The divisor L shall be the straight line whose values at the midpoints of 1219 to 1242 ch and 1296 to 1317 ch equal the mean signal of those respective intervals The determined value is 0.17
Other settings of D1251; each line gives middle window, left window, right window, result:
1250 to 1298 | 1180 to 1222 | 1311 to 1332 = 0.36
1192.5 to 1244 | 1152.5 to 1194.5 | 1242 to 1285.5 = -0.25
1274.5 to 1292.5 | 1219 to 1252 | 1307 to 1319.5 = 0.17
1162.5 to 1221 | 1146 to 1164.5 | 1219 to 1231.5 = -0.15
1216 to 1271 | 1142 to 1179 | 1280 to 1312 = 0.11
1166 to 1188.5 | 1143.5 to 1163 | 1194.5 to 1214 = -0.13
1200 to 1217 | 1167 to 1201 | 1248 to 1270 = -0.15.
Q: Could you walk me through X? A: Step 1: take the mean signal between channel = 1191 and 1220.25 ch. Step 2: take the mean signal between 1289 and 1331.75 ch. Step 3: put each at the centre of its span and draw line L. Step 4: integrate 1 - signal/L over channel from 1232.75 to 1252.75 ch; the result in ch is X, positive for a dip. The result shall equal 0.1 ch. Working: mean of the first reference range 99.9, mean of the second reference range 97.9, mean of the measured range 98.8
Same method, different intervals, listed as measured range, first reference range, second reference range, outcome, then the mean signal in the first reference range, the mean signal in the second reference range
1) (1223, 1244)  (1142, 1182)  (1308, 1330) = -1.2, 89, 101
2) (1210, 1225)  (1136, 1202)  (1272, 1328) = -0.7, 93.5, 91.9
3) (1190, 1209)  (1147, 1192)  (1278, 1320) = -1.8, 89.8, 94.9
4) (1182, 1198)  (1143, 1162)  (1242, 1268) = -4.7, 80.5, 71.5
